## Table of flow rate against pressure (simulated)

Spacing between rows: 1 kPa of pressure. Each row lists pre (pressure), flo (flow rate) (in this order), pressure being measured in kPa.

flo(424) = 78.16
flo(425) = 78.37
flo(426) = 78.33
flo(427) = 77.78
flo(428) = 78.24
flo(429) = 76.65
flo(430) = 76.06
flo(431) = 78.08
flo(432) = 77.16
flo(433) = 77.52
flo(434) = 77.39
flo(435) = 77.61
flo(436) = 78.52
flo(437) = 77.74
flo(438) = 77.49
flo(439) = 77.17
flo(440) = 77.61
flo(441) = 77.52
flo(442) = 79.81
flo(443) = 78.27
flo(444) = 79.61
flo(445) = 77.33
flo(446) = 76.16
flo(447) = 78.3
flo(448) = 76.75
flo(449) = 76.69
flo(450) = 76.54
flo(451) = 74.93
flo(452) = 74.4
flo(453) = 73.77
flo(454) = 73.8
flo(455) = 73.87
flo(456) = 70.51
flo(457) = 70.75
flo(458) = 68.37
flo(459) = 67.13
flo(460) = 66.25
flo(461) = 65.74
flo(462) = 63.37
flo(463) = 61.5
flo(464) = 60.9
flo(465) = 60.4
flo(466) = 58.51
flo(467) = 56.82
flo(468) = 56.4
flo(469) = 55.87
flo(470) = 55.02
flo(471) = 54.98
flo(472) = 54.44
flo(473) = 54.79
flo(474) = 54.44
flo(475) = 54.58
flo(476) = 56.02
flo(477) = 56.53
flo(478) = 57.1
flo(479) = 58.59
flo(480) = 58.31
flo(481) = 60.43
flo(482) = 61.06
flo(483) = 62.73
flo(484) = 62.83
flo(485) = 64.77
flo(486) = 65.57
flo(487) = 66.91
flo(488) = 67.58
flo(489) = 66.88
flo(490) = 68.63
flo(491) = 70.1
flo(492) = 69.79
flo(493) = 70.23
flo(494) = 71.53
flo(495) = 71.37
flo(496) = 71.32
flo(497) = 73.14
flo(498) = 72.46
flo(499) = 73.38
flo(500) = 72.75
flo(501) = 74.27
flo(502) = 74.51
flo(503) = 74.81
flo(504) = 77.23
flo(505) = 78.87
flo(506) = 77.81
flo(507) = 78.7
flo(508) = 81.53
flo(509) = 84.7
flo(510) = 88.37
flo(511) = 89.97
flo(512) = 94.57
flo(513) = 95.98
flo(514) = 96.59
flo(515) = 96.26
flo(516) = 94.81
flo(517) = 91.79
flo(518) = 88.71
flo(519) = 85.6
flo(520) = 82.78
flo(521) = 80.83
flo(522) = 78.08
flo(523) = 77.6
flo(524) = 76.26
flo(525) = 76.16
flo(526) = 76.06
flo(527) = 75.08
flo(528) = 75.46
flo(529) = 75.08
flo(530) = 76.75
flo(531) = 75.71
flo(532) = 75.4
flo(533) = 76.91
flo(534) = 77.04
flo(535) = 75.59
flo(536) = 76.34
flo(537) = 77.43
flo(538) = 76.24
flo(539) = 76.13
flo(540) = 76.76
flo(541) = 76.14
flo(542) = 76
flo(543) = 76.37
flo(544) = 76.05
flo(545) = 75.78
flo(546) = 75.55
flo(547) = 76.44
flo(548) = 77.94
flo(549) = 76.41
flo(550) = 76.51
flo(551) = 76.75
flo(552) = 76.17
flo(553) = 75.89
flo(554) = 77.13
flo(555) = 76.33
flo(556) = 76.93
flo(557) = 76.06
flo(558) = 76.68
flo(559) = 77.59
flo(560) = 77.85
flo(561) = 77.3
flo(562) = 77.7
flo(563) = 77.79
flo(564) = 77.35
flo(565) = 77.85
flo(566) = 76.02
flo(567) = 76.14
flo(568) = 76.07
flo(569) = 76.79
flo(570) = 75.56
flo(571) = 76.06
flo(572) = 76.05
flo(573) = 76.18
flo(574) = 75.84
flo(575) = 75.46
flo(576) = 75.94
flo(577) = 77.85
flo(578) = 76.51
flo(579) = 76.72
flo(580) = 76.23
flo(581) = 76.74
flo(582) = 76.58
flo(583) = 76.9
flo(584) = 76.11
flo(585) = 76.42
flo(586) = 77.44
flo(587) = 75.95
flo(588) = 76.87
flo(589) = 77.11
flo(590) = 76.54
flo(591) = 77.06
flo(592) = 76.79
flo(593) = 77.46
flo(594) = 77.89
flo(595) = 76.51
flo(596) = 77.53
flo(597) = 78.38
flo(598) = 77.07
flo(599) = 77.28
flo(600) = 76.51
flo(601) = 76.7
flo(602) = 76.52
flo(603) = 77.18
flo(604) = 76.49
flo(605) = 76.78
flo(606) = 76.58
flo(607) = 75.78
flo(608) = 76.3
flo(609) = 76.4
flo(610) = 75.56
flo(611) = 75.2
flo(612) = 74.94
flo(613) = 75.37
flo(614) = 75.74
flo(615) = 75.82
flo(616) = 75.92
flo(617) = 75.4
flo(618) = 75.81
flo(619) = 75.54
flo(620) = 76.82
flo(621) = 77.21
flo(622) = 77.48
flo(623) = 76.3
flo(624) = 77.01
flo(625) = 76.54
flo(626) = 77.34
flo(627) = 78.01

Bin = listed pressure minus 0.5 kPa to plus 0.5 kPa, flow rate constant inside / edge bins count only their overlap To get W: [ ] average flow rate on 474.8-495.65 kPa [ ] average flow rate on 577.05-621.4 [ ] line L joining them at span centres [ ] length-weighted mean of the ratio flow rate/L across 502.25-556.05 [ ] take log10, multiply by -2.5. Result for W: -0.16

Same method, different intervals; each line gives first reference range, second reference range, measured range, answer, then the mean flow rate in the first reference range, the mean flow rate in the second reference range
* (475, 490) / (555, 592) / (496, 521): -0.25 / 61.8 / 76.7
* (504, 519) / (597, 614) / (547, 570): 0.07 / 88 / 76.3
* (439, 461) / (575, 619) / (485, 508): 0.04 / 74.5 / 76.5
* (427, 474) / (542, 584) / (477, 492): 0.14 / 70.7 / 76.6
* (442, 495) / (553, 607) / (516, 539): -0.10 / 65.9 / 76.8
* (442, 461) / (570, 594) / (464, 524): 0.05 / 74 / 76.6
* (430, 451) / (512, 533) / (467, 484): 0.36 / 77.6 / 82.7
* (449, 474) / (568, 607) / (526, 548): -0.06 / 64.6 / 76.7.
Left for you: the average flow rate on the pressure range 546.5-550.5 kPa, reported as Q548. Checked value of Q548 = 76.8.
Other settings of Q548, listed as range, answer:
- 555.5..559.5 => 76.8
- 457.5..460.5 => 67.2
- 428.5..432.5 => 77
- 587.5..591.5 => 76.9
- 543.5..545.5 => 75.9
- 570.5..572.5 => 76.1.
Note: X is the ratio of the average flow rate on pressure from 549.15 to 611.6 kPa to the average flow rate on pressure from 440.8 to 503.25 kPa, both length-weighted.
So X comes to 1.1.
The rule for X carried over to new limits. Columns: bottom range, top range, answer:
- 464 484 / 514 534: 1.41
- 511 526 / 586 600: 0.89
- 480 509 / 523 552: 1.08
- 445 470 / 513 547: 1.17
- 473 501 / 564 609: 1.18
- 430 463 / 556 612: 1.03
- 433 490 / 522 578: 1.13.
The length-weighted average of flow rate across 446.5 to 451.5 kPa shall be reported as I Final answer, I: 76.6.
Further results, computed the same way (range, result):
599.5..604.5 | 76.7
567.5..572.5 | 76.1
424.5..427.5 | 78.2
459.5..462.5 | 65.1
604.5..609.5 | 76.4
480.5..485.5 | 62.4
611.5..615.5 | 75.5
